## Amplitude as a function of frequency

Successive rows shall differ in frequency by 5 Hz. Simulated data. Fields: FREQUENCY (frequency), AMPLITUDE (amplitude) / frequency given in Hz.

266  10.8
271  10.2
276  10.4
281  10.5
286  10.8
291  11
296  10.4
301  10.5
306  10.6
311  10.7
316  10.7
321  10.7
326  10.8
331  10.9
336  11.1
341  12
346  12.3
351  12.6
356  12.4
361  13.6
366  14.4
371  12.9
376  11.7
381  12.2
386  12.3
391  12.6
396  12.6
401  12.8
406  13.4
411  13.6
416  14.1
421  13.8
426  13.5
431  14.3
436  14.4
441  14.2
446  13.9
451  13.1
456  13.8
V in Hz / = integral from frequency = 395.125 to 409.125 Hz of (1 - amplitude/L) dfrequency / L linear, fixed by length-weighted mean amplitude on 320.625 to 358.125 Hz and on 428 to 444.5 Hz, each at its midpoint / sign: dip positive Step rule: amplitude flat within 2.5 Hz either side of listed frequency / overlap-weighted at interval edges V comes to 0.3 Hz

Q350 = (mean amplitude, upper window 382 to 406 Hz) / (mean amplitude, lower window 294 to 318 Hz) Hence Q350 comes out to 1.19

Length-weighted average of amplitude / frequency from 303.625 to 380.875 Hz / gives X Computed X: 11.8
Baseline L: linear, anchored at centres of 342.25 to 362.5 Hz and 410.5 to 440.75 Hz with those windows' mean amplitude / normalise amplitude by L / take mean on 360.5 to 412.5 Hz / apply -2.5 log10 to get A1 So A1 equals 0.03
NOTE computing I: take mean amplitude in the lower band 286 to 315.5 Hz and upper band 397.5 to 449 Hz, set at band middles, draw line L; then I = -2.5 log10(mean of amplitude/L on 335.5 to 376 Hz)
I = -0.05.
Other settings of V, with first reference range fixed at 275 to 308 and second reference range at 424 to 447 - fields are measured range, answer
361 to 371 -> -1.15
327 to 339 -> 0.61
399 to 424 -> -0.09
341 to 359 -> -0.58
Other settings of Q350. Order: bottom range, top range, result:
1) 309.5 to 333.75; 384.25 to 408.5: 1.18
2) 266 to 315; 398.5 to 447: 1.30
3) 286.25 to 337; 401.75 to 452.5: 1.29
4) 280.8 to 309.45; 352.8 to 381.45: 1.21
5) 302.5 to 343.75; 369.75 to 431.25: 1.19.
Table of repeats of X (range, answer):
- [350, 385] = 12.8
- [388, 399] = 12.6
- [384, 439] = 13.4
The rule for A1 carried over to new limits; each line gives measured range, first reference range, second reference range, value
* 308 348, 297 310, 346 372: 0.052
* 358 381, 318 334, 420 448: -0.081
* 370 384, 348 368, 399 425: 0.095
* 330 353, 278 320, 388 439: -0.010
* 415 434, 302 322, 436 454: -0.047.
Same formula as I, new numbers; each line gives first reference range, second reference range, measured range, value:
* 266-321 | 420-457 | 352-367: -0.10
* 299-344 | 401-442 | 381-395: 0.04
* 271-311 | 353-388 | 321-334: 0.07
